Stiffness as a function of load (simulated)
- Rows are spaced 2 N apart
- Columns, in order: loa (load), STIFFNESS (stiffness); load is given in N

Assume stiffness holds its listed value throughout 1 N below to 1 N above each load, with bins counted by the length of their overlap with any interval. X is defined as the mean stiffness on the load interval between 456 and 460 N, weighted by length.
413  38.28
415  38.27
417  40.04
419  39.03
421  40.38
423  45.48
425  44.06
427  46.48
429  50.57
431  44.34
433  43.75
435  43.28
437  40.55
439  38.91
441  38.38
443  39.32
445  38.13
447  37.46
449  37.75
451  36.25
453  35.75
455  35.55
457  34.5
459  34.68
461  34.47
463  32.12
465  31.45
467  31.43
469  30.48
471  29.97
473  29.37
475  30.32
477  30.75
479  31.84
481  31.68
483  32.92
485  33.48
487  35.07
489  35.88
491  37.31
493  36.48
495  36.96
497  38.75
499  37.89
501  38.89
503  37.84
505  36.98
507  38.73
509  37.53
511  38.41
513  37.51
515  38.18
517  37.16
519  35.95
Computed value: 34.6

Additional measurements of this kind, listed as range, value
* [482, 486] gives 33.2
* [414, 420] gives 39.1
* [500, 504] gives 38.4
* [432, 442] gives 41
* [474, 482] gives 31.1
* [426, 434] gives 46.3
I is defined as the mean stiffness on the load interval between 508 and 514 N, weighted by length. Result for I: 37.8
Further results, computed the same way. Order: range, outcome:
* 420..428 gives 44.1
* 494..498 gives 37.9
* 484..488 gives 34.3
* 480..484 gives 32.3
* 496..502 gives 38.5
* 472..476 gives 29.8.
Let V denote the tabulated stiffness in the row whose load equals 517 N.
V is 37.16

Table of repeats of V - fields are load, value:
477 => 30.75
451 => 36.25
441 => 38.38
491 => 37.31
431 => 44.34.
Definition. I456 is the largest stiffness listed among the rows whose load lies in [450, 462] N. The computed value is 36.25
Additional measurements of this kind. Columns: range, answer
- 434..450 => 43.28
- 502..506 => 37.84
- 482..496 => 37.31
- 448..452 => 37.75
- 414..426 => 45.48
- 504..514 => 38.73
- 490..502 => 38.89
